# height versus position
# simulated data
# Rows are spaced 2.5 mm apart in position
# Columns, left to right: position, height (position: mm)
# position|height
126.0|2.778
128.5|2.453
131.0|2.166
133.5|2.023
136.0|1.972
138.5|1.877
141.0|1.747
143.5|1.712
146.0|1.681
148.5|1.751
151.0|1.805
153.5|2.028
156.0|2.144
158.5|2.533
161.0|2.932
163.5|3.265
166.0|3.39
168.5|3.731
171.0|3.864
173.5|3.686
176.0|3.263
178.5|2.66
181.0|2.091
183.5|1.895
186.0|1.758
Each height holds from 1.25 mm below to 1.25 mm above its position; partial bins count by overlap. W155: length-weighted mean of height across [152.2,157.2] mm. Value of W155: 2.08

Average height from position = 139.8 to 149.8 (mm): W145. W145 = 1.72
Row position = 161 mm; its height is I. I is 2.932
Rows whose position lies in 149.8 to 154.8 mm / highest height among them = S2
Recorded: 2.028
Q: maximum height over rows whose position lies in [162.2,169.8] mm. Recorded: 3.731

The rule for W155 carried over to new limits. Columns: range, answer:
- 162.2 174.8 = 3.58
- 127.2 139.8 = 2.1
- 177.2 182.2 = 2.39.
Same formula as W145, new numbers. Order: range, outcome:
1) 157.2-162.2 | 2.72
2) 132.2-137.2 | 2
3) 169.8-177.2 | 3.6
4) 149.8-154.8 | 1.92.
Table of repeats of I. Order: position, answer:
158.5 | 2.533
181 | 2.091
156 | 2.144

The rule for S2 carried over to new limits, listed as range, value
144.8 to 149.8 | 1.751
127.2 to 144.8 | 2.453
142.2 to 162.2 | 2.932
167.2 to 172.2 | 3.864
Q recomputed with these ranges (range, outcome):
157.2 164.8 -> 3.265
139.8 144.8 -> 1.747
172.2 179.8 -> 3.686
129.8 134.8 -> 2.166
